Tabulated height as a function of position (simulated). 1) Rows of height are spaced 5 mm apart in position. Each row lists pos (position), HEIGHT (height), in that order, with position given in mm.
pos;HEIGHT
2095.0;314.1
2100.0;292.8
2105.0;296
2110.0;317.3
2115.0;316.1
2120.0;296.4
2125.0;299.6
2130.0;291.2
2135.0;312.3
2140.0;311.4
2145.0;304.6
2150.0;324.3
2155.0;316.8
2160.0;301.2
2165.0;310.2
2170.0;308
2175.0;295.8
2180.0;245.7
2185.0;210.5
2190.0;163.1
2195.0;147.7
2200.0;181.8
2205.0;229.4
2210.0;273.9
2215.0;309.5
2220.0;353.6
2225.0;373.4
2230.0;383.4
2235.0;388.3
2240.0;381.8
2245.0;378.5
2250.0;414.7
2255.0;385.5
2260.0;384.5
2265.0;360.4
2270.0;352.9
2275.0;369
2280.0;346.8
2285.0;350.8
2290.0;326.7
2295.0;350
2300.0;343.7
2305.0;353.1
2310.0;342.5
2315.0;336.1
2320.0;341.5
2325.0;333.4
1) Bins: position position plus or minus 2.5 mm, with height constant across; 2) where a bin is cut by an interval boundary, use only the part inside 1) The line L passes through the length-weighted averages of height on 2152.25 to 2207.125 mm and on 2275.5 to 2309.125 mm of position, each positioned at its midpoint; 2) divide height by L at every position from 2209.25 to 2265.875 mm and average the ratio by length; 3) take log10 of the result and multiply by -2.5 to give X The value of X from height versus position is -0.23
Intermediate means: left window 247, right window 346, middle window 369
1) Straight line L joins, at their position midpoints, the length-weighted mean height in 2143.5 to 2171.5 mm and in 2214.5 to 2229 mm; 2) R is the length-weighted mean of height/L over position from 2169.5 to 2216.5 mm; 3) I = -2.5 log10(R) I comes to 0.40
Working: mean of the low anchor 311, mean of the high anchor 354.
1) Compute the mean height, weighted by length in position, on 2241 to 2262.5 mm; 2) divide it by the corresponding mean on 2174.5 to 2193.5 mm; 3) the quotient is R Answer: 1.79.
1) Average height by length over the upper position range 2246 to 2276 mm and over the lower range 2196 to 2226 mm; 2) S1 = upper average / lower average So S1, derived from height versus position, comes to 1.4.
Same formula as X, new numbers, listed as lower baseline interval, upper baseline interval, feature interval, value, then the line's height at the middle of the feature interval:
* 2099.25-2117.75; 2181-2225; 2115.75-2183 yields -0.08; 279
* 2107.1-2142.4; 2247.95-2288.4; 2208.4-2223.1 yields 0.10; 346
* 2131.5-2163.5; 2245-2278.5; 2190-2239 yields 0.21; 350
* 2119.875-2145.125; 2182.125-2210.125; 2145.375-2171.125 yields -0.20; 259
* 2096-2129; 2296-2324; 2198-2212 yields 0.37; 322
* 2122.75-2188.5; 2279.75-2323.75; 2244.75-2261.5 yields -0.20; 326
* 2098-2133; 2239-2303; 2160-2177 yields 0.06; 323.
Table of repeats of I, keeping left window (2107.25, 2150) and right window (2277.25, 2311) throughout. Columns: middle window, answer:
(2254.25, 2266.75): -0.12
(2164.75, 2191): 0.24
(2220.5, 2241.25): -0.15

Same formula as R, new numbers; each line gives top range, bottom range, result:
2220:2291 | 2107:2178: 1.21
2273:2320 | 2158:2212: 1.43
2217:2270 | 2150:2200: 1.48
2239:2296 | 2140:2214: 1.41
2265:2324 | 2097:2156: 1.13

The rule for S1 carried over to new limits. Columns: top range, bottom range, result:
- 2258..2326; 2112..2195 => 1.23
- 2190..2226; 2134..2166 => 0.82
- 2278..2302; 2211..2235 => 0.97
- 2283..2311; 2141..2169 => 1.11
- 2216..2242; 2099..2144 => 1.22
